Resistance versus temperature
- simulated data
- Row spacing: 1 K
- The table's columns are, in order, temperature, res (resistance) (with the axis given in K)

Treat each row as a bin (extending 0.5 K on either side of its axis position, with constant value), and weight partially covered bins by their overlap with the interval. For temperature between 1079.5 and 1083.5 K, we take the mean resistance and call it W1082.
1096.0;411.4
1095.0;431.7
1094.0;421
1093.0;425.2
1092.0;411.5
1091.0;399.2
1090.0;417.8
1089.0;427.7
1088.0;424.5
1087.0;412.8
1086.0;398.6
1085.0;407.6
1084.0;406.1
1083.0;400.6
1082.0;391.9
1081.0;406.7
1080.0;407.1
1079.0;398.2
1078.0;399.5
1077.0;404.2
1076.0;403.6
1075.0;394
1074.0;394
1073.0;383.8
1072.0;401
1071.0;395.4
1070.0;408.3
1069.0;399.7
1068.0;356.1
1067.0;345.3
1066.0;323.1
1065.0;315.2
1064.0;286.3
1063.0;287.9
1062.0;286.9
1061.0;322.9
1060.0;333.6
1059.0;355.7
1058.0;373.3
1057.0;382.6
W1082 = 402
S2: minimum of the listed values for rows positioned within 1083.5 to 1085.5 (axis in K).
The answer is 406.1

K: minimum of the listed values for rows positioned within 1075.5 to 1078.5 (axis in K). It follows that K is 399.5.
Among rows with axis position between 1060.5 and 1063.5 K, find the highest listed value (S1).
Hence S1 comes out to 322.9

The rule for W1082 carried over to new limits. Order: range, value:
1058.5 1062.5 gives 325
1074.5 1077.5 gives 401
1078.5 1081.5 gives 404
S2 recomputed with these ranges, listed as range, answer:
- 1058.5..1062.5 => 286.9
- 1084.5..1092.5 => 398.6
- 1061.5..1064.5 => 286.3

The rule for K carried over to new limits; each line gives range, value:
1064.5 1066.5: 315.2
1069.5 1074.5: 383.8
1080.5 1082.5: 391.9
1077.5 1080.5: 398.2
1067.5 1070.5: 356.1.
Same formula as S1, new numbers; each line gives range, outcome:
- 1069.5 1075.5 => 408.3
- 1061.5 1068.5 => 356.1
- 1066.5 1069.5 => 399.7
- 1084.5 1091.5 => 427.7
